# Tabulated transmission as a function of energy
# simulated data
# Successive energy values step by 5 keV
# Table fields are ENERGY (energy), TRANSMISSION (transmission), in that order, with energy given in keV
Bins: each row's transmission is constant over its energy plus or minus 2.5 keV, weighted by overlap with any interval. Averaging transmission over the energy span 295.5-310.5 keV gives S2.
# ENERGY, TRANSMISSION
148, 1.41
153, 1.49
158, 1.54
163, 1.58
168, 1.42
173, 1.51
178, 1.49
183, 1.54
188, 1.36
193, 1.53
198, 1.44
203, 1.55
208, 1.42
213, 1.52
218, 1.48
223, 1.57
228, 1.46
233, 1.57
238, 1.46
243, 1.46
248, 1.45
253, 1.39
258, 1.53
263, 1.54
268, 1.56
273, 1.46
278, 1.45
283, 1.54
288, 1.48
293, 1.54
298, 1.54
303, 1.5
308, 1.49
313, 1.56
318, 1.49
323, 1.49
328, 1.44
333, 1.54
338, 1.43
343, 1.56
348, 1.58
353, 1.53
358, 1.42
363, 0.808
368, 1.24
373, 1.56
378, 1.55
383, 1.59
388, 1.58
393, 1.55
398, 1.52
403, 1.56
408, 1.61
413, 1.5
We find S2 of 1.51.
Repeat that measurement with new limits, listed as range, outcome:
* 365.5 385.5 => 1.48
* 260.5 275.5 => 1.52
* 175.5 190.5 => 1.46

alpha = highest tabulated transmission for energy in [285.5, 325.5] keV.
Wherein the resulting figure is 1.56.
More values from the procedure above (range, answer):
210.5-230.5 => 1.57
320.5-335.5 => 1.54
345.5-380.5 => 1.58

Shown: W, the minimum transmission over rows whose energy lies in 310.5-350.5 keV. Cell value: 1.43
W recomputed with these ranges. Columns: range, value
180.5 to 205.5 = 1.36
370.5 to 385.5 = 1.55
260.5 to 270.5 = 1.54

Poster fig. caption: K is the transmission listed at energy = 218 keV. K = 1.48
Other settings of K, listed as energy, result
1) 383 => 1.59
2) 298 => 1.54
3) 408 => 1.61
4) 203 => 1.55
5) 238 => 1.46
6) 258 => 1.53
